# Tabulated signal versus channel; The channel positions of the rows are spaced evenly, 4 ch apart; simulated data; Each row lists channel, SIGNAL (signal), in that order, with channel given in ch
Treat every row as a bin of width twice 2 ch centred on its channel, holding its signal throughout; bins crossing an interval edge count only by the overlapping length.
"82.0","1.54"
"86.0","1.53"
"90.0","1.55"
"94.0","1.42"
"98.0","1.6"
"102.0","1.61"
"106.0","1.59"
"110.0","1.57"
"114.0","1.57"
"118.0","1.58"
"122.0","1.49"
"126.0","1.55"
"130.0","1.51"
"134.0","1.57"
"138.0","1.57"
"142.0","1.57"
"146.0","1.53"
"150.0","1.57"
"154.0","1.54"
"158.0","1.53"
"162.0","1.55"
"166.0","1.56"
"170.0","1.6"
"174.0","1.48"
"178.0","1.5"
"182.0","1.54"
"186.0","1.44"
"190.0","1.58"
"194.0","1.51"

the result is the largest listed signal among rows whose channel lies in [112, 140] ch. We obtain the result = 1.58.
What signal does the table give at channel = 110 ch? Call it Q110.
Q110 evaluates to 1.57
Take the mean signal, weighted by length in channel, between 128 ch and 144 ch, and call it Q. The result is 1.56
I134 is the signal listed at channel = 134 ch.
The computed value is 1.57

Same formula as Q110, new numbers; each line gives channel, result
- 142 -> 1.57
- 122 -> 1.49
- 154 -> 1.54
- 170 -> 1.6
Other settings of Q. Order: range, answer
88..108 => 1.55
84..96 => 1.5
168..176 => 1.54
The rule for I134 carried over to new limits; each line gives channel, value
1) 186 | 1.44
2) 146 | 1.53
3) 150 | 1.57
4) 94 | 1.42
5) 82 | 1.54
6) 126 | 1.55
